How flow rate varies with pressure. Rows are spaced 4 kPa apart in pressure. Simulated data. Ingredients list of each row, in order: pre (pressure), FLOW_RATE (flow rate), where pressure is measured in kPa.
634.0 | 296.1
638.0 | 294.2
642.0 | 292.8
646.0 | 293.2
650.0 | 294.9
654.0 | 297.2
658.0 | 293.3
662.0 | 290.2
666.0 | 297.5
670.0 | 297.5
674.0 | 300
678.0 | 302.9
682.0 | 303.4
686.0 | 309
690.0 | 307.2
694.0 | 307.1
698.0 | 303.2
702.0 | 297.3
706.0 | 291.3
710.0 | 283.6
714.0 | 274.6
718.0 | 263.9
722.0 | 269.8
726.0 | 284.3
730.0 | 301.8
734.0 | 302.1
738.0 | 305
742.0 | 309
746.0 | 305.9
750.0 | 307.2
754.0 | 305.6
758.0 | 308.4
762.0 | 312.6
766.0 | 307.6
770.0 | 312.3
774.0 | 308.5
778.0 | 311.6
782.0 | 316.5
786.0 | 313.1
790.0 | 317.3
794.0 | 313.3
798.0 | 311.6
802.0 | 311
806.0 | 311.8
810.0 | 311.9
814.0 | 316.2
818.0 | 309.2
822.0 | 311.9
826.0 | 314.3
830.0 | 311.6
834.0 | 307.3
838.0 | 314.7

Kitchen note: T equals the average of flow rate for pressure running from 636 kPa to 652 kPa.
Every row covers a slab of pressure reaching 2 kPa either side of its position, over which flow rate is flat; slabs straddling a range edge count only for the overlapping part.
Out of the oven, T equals 294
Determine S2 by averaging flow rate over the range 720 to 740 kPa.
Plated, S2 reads 293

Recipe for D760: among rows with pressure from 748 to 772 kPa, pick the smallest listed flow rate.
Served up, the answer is 305.6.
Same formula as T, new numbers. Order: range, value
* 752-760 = 307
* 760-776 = 310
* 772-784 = 312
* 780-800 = 314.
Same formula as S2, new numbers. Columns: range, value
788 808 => 313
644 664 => 294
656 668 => 294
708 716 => 279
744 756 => 306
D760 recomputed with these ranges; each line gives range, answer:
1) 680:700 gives 303.2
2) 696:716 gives 274.6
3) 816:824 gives 309.2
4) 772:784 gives 308.5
